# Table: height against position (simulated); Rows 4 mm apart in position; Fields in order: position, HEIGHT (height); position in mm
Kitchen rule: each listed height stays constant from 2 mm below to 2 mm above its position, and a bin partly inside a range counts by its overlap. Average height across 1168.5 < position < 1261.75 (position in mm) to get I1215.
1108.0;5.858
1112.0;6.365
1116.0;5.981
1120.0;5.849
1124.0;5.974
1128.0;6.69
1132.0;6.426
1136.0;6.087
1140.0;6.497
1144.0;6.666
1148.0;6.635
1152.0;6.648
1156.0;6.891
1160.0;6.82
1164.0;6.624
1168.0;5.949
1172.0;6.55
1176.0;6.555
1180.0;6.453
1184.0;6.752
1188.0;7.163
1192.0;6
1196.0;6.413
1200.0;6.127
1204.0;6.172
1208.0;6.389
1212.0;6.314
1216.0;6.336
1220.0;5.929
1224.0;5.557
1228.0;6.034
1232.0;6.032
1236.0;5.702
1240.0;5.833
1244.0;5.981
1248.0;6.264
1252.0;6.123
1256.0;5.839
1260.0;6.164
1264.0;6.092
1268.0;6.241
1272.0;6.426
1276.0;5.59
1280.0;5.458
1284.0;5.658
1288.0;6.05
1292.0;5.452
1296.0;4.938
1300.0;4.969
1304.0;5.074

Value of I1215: 6.2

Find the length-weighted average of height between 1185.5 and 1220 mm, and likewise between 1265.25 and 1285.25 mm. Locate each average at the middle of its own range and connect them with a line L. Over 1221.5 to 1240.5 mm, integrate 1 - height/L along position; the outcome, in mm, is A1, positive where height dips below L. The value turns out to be 1.0 mm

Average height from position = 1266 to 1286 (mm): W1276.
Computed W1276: 5.87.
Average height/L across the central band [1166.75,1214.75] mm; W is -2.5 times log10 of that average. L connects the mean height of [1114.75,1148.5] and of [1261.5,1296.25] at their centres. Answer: -0.05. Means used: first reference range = 6.3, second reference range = 5.81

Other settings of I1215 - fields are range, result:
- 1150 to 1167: 6.7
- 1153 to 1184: 6.57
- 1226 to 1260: 5.99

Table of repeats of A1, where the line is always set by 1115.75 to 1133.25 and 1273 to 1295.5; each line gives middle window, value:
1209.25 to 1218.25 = -0.7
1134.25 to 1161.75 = -2.2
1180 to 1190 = -1.5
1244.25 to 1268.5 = -1.6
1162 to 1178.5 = -1.1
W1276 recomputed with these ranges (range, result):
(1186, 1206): 6.38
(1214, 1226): 5.94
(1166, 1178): 6.35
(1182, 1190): 6.96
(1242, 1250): 6.12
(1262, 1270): 6.17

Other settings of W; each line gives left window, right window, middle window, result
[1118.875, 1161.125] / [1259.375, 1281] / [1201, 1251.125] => 0.02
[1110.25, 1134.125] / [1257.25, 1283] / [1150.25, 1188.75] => -0.08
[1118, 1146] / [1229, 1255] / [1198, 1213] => -0.03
